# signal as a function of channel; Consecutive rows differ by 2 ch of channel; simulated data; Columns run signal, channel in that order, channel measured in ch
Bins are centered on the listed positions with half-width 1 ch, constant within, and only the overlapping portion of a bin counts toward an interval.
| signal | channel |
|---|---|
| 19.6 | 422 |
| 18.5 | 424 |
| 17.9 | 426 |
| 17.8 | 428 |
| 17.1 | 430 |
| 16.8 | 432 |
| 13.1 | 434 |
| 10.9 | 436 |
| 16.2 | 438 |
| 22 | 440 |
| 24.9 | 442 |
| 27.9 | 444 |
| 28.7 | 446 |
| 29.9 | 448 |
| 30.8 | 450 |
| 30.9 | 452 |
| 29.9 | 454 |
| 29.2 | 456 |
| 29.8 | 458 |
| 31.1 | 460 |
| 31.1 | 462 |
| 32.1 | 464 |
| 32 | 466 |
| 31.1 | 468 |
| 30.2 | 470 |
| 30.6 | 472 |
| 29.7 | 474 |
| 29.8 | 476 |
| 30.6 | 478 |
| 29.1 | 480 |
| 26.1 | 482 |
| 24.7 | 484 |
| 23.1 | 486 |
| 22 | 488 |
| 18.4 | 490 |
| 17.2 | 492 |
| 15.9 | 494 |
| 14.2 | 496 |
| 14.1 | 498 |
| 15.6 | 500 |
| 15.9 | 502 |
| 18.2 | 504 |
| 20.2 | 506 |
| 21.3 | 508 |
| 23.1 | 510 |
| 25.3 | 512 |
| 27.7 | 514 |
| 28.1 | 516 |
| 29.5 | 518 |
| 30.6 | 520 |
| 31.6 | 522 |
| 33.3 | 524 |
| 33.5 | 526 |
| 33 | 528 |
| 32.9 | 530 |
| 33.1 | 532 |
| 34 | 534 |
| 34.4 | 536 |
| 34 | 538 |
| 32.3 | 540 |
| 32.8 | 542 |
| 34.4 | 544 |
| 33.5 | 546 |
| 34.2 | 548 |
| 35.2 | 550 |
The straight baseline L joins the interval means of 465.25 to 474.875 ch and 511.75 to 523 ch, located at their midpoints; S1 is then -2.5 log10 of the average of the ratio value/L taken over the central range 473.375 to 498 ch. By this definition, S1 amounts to 0.30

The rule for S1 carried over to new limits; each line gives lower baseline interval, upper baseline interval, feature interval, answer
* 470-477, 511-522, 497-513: 0.44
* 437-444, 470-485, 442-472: -0.20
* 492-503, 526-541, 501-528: -0.09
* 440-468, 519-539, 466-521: 0.29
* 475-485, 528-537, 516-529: 0.03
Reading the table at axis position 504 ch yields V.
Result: 18.2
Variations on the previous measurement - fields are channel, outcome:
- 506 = 20.2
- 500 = 15.6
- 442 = 24.9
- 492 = 17.2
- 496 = 14.2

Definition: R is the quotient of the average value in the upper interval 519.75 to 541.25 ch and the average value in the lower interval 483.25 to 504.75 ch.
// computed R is 1.8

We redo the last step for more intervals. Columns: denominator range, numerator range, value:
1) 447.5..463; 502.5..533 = 0.92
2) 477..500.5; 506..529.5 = 1.36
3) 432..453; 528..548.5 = 1.44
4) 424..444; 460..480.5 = 1.71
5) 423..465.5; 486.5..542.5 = 1.06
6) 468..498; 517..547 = 1.35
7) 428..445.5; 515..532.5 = 1.68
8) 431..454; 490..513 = 0.79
